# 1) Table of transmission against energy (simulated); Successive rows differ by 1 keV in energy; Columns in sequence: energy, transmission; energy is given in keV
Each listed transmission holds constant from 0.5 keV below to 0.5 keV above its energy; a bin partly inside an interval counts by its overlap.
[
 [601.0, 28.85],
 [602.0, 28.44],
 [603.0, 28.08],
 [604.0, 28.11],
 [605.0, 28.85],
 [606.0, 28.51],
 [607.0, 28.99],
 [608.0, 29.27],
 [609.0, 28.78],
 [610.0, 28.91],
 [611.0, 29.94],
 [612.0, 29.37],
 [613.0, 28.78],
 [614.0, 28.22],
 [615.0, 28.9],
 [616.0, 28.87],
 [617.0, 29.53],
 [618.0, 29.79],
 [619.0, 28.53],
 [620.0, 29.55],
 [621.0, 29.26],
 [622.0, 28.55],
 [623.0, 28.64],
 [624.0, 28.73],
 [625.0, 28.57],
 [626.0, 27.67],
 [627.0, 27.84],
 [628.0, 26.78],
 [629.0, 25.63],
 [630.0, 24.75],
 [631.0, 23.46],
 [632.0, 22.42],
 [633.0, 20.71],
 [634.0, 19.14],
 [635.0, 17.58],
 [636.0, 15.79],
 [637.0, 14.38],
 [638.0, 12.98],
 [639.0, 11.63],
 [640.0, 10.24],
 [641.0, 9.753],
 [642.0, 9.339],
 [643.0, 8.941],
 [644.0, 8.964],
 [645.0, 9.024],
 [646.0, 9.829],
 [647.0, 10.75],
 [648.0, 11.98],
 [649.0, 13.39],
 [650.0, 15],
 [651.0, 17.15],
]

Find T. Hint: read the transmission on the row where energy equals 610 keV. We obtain 28.91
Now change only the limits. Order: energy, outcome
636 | 15.79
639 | 11.63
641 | 9.753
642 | 9.339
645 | 9.024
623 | 28.64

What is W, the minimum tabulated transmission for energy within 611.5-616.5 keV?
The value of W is 28.22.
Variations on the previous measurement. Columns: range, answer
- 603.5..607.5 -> 28.11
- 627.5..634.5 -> 19.14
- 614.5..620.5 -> 28.53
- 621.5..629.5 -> 25.63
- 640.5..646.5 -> 8.941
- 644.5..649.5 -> 9.024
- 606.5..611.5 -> 28.78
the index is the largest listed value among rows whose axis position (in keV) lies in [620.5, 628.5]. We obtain 29.26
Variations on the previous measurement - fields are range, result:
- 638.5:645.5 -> 11.63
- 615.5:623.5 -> 29.79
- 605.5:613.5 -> 29.94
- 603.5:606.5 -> 28.85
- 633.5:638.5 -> 19.14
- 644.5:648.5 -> 11.98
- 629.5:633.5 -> 24.75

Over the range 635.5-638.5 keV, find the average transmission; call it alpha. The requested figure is 14.4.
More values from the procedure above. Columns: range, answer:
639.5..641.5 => 10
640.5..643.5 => 9.34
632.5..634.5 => 19.9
